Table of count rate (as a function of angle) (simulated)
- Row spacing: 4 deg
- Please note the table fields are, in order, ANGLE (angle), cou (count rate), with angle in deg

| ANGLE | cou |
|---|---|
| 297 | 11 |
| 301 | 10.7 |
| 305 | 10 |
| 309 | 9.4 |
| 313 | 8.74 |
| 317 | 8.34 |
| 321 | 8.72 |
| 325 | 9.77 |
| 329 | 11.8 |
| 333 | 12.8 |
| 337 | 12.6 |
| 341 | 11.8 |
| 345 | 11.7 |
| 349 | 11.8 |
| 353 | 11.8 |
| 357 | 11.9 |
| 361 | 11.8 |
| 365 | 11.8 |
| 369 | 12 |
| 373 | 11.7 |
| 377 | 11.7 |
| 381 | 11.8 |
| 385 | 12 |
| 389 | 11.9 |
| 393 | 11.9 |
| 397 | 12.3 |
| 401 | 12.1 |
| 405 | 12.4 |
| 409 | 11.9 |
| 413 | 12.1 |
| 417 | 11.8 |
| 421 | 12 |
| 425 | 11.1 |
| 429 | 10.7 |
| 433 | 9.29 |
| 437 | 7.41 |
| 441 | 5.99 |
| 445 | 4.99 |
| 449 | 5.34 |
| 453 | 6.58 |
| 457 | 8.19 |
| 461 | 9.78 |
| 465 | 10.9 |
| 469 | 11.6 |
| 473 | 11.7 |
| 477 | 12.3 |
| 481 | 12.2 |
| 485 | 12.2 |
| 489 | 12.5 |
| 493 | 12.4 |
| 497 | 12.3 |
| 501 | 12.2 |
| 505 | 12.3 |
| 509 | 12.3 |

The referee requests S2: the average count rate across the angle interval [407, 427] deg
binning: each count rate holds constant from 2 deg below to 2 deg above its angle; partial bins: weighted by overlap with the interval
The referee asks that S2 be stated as 11.8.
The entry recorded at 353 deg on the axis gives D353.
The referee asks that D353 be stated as 11.8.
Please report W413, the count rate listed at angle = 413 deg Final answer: 12.1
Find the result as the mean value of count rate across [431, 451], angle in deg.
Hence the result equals 6.6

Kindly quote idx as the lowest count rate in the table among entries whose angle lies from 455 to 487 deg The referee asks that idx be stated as 8.19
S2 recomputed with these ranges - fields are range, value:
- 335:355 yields 11.9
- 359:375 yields 11.8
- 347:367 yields 11.8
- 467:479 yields 11.9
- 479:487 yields 12.2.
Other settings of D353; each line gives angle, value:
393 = 11.9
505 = 12.3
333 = 12.8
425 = 11.1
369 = 12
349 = 11.8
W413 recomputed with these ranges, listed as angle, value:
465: 10.9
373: 11.7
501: 12.2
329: 11.8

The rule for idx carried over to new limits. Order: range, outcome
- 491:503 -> 12.2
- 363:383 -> 11.7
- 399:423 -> 11.8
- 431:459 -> 4.99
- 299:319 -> 8.34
